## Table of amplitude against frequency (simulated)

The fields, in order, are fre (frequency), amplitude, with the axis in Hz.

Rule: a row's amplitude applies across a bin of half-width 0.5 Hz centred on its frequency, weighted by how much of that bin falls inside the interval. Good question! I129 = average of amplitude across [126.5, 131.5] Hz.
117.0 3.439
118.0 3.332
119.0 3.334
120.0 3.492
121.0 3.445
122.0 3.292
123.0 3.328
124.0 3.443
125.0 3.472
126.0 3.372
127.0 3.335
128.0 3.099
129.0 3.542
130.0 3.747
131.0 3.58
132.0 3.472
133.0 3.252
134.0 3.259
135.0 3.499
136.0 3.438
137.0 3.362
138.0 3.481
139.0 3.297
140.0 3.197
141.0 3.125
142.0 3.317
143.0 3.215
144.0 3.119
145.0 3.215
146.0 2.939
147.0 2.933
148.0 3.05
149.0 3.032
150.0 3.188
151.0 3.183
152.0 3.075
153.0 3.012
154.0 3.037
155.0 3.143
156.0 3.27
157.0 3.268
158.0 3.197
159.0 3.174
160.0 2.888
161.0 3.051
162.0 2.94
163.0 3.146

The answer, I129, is 3.46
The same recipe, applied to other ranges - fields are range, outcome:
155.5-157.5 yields 3.27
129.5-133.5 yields 3.51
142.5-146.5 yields 3.12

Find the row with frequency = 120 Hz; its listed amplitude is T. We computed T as 3.492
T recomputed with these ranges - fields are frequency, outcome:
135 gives 3.499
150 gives 3.188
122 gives 3.292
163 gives 3.146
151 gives 3.183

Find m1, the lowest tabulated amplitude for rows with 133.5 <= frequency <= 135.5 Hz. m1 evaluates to 3.259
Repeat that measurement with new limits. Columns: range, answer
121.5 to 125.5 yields 3.292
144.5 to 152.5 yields 2.933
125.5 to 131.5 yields 3.099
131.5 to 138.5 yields 3.252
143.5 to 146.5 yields 2.939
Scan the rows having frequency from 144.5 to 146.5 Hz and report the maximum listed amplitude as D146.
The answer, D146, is 3.215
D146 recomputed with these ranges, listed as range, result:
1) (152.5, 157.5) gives 3.27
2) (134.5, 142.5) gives 3.499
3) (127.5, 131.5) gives 3.747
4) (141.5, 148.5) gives 3.317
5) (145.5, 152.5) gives 3.188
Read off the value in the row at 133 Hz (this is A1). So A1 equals 3.252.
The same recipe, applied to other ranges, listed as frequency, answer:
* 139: 3.297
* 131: 3.58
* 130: 3.747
